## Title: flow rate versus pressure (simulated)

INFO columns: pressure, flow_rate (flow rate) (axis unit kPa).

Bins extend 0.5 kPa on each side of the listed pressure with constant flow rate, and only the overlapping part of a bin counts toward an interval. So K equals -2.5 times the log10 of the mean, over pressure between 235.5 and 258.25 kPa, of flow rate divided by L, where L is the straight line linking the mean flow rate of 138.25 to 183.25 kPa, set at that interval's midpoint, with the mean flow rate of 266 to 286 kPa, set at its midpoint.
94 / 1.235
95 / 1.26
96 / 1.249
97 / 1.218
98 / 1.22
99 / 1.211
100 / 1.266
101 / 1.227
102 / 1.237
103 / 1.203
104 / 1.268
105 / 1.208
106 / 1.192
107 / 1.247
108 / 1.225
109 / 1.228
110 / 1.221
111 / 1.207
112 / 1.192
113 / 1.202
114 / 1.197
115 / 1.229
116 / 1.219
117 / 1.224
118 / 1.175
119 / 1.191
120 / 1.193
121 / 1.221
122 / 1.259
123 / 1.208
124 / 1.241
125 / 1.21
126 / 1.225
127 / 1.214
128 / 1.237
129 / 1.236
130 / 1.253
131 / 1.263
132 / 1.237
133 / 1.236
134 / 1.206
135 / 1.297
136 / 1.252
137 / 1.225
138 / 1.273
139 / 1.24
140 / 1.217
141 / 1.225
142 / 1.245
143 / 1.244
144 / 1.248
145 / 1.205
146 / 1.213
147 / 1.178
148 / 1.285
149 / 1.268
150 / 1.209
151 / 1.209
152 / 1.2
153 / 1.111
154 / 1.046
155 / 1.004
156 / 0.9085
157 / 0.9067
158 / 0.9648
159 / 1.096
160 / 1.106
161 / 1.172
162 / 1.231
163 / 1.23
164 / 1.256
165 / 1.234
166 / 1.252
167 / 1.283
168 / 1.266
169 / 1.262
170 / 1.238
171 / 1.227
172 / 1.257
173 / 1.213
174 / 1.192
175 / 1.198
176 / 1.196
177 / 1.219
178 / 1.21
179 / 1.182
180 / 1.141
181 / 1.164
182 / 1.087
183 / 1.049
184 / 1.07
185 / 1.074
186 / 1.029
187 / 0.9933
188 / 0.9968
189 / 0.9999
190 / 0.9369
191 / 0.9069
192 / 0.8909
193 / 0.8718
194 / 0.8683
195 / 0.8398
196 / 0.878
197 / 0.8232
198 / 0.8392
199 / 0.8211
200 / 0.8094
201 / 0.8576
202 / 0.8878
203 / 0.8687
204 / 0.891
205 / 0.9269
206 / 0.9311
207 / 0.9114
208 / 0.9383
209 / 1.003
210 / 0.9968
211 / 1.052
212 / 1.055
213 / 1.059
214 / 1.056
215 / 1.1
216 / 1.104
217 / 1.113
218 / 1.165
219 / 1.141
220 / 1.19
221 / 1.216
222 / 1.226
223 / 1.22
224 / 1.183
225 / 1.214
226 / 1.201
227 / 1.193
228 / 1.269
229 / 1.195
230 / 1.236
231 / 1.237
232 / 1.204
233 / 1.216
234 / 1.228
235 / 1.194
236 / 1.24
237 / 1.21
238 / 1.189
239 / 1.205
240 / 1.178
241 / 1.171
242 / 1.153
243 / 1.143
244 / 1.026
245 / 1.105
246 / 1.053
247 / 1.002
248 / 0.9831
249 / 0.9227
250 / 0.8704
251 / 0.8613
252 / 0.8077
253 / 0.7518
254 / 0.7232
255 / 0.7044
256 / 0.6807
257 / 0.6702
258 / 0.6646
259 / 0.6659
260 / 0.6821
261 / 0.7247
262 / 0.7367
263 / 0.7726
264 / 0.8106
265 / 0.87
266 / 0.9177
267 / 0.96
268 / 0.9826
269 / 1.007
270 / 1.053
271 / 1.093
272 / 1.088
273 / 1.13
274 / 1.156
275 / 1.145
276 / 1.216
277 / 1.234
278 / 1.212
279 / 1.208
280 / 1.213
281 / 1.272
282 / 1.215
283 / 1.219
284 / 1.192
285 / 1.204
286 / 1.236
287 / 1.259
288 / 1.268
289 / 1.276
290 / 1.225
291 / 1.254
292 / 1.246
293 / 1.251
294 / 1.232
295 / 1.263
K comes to 0.18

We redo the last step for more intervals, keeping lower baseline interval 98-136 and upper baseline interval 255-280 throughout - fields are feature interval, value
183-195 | 0.13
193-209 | 0.21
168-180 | -0.09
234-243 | -0.19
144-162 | 0.03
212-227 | -0.12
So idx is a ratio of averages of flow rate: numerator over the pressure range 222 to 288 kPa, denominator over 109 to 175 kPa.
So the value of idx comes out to 0.88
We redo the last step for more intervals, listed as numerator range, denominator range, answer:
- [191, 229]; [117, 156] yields 0.84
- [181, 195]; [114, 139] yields 0.80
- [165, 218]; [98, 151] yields 0.85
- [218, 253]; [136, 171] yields 0.96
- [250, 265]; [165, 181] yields 0.61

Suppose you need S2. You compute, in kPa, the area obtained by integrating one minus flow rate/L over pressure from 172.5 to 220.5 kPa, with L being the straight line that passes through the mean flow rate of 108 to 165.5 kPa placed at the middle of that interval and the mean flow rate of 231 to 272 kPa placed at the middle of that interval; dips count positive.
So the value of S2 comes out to 2.7 kPa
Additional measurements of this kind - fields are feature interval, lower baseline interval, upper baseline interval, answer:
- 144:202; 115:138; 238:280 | 2.46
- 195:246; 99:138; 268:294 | 5.14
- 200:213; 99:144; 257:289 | 2.10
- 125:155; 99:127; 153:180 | -0.70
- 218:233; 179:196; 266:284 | -2.13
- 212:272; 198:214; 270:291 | 1.24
